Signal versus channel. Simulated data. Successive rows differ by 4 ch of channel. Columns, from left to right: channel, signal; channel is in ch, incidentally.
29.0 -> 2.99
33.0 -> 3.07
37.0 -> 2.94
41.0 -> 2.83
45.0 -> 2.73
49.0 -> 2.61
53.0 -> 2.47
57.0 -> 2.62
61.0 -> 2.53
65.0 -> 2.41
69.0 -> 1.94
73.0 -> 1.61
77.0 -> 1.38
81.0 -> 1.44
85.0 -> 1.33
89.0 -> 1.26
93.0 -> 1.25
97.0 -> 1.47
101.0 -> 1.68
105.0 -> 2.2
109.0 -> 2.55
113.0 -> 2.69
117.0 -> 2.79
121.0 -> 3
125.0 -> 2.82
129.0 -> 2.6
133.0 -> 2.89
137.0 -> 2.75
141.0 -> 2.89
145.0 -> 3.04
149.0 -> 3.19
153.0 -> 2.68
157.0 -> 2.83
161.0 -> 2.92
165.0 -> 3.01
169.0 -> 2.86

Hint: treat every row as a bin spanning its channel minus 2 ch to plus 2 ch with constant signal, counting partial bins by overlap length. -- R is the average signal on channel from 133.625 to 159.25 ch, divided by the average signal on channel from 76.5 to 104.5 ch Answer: 2.0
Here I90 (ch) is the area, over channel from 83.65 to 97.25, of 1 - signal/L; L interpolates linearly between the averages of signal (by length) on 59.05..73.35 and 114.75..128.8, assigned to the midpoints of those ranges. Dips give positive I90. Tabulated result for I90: 6.4 ch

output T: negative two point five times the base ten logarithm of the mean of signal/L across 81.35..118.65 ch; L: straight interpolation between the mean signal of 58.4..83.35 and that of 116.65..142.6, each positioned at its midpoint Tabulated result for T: 0.259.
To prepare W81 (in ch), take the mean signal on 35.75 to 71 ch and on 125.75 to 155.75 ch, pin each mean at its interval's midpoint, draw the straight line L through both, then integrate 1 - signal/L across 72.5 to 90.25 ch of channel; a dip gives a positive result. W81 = 8.4 ch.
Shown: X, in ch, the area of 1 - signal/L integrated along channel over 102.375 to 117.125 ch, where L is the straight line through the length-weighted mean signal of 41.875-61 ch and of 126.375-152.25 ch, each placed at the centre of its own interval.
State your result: 1.6 ch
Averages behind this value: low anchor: 2.61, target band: 2.49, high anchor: 2.88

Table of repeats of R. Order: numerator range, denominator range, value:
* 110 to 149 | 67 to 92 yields 1.92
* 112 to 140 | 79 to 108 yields 1.80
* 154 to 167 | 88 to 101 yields 2.09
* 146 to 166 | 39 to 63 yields 1.11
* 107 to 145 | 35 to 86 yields 1.25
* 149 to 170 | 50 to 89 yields 1.48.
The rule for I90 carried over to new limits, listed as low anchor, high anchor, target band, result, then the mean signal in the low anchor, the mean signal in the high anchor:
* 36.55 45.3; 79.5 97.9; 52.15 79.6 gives -0.4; 2.83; 1.34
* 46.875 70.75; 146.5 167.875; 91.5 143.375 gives 5.6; 2.44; 2.93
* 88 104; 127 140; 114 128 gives -3.1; 1.47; 2.76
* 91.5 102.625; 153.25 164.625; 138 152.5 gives -2.4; 1.47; 2.86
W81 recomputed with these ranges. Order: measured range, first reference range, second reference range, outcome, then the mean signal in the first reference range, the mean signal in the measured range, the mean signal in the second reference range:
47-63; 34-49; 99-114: 0.9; 2.82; 2.56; 2.25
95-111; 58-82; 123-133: 2.9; 1.93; 1.97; 2.75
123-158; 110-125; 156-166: 0.1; 2.81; 2.86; 2.92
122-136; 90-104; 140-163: -2.7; 1.5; 2.79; 2.93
